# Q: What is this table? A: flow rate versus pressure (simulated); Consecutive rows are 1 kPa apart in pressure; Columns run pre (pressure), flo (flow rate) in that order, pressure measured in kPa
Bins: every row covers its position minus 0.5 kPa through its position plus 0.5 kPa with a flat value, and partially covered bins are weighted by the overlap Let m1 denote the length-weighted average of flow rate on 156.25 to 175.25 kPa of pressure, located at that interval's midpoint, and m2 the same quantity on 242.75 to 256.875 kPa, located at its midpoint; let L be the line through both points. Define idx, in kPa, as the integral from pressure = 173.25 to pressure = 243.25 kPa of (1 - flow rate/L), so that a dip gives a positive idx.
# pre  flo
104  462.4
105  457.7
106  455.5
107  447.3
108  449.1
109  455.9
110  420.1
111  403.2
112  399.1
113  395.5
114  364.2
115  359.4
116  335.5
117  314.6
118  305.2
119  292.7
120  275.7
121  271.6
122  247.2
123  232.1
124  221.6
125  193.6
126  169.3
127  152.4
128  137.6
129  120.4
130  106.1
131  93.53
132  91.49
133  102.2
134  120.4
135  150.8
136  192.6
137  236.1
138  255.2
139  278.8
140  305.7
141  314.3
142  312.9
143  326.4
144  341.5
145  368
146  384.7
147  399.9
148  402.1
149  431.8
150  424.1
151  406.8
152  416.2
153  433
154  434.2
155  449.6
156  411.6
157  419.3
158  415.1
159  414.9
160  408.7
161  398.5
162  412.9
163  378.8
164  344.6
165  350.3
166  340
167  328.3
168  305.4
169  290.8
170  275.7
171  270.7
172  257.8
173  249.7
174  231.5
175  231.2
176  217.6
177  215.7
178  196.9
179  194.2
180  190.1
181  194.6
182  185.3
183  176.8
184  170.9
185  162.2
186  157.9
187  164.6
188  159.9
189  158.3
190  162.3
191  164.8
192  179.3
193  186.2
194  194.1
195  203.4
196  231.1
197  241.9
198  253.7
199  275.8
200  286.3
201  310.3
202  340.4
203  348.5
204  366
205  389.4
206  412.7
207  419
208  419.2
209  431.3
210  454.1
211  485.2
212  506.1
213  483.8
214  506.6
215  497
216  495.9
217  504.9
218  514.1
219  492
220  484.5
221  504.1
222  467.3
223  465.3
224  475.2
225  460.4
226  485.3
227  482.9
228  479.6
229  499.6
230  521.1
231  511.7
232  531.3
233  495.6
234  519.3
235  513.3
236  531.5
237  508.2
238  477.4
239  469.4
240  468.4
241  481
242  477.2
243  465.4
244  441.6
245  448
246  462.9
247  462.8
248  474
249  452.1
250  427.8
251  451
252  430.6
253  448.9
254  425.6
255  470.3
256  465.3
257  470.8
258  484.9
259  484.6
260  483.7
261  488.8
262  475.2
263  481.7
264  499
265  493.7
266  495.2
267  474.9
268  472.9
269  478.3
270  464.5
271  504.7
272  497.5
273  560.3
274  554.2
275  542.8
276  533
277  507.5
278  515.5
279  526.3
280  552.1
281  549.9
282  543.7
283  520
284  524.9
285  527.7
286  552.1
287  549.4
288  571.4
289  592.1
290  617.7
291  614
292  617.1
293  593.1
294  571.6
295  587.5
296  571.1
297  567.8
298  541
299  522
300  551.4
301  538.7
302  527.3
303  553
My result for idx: 6.6 kPa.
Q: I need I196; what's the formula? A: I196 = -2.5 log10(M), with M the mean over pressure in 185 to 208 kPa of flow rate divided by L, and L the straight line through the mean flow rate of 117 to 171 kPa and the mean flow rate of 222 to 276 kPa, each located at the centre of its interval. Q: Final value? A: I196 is 0.470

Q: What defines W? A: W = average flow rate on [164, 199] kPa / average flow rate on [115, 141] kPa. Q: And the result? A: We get 1.05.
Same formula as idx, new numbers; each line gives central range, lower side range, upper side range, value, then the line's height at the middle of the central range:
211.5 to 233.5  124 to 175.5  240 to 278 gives -3.9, 419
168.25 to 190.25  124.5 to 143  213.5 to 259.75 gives 7.5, 318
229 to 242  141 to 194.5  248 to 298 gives -1.9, 438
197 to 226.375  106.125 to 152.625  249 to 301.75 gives -0.5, 420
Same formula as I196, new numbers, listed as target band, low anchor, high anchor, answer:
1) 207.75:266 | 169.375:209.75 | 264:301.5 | -0.228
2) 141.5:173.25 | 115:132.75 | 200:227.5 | -0.239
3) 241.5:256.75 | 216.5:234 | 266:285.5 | 0.116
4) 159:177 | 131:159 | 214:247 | 0.175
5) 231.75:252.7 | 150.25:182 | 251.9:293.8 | -0.033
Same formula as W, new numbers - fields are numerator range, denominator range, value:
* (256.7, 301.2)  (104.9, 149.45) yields 1.83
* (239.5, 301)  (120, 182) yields 1.79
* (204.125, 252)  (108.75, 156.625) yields 1.60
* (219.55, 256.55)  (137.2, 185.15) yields 1.49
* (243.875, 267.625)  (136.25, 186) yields 1.48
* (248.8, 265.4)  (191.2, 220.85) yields 1.24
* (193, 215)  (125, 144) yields 1.83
